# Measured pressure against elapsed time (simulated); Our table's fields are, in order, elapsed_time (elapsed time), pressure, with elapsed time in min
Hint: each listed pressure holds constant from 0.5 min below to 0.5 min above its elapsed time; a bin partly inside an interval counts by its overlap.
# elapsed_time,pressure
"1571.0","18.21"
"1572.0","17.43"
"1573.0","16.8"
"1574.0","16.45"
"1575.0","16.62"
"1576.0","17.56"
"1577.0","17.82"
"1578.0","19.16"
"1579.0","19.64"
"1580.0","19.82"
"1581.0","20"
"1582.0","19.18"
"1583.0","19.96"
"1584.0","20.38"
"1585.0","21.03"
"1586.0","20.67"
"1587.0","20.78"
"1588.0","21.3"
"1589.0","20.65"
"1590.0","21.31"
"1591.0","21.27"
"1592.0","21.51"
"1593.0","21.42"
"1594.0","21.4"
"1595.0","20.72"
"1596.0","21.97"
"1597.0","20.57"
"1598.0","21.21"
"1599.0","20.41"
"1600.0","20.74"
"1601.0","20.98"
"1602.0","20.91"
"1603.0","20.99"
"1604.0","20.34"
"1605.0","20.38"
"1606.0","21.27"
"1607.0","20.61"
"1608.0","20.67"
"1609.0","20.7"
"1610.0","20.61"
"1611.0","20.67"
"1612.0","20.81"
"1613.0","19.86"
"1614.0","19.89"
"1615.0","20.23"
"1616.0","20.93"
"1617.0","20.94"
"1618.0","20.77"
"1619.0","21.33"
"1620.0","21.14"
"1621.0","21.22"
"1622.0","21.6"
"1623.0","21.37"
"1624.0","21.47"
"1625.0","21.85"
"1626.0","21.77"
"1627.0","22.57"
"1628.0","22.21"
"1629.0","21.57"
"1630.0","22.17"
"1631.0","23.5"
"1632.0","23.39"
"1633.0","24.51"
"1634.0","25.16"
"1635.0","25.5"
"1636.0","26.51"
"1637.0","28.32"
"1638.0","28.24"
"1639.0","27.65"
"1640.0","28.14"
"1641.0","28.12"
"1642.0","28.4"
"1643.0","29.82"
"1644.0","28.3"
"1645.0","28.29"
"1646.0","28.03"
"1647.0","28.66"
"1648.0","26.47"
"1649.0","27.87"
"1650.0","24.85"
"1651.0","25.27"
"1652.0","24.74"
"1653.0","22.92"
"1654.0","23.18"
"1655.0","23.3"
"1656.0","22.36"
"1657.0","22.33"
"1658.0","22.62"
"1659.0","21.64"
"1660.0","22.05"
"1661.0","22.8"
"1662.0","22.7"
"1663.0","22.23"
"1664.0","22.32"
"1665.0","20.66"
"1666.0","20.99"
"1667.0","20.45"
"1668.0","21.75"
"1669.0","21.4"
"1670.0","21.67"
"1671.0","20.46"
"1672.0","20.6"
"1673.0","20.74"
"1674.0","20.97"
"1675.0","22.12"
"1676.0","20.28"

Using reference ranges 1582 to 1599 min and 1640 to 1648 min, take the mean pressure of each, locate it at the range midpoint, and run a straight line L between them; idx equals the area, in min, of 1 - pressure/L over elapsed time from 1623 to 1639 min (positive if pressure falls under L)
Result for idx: 1.6 min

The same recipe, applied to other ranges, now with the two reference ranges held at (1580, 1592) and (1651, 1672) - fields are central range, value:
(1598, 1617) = 0.4 min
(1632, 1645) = -3.3 min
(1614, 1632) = -0.2 min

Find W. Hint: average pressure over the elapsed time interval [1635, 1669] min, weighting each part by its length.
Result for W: 24.9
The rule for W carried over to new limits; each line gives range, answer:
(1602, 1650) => 23.5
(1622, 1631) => 21.9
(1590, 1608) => 21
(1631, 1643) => 26.7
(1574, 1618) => 20.4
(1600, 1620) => 20.7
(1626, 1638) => 24.2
